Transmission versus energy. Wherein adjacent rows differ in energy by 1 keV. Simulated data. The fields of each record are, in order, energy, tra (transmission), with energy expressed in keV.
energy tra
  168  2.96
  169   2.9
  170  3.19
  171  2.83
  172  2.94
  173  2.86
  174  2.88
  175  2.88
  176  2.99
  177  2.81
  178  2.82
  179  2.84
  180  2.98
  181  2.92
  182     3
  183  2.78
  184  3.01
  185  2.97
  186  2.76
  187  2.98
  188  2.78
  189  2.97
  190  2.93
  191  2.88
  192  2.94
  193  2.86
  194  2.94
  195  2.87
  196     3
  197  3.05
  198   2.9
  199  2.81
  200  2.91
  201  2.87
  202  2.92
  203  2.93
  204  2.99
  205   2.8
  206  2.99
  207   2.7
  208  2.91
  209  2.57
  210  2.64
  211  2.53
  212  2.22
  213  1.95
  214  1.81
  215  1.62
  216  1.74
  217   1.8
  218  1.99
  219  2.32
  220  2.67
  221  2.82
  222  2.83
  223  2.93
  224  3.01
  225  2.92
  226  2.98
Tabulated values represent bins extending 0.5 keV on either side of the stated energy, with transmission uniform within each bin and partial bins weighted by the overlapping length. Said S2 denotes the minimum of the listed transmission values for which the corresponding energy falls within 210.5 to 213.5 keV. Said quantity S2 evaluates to 1.95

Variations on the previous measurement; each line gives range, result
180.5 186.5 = 2.76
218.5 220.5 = 2.32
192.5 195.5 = 2.86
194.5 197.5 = 2.87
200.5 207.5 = 2.7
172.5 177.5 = 2.81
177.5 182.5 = 2.82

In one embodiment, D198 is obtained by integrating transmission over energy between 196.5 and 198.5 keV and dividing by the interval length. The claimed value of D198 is 2.97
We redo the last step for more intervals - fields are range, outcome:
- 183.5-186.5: 2.91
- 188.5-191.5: 2.93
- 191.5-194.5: 2.91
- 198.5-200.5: 2.86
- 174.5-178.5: 2.88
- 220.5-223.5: 2.86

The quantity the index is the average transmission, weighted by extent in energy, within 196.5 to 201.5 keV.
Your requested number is 2.91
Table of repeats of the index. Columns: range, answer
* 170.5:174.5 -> 2.88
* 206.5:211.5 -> 2.67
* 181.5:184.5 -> 2.93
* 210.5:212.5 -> 2.38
